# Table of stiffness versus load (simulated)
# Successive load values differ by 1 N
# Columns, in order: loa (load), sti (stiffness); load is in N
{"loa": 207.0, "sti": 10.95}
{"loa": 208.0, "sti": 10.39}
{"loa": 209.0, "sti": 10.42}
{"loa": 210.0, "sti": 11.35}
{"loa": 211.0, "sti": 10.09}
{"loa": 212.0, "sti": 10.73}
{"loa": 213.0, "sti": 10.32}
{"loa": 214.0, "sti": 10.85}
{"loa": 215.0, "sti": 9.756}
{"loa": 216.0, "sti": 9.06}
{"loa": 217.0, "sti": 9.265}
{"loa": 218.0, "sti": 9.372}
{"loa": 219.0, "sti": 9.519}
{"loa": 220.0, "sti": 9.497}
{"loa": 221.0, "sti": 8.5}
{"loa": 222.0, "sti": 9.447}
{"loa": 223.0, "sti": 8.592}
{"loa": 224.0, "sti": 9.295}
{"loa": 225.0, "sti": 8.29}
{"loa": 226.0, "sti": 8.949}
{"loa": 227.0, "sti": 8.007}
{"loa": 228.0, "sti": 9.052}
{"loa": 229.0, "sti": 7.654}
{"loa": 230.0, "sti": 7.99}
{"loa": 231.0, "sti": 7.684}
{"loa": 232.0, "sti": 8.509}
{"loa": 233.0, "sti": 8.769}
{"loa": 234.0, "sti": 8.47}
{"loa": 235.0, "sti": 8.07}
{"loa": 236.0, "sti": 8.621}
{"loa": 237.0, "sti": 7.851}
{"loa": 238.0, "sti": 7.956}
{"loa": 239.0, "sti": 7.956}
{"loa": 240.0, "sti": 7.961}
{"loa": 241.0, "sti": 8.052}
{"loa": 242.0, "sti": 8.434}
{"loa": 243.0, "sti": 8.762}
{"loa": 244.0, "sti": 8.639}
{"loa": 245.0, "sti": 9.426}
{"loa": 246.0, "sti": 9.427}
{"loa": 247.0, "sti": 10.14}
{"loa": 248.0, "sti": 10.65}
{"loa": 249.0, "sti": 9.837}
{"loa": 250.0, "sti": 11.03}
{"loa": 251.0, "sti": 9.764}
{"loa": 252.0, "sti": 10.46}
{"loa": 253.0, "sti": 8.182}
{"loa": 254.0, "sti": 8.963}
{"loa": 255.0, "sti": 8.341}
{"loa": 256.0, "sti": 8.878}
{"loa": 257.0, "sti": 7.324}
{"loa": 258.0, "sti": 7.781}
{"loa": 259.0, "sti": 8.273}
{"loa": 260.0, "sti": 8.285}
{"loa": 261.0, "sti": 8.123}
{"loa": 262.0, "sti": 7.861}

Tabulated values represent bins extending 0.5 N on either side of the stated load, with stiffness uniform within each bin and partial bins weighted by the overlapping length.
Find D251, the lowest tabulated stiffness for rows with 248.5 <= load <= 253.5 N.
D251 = 8.182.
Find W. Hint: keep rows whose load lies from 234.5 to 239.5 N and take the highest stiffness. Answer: 8.621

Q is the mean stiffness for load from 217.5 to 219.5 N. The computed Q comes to 9.45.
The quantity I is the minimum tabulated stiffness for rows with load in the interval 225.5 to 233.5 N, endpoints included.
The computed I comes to 7.654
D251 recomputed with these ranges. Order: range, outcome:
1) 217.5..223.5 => 8.5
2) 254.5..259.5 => 7.324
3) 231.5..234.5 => 8.47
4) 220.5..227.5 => 8.007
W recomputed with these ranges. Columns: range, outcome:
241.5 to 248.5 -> 10.65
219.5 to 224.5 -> 9.497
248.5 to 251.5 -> 11.03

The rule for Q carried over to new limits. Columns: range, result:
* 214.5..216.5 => 9.41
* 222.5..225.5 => 8.73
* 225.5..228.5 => 8.67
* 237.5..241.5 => 7.98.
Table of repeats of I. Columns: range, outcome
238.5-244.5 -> 7.956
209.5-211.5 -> 10.09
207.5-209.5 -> 10.39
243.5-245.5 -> 8.639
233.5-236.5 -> 8.07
